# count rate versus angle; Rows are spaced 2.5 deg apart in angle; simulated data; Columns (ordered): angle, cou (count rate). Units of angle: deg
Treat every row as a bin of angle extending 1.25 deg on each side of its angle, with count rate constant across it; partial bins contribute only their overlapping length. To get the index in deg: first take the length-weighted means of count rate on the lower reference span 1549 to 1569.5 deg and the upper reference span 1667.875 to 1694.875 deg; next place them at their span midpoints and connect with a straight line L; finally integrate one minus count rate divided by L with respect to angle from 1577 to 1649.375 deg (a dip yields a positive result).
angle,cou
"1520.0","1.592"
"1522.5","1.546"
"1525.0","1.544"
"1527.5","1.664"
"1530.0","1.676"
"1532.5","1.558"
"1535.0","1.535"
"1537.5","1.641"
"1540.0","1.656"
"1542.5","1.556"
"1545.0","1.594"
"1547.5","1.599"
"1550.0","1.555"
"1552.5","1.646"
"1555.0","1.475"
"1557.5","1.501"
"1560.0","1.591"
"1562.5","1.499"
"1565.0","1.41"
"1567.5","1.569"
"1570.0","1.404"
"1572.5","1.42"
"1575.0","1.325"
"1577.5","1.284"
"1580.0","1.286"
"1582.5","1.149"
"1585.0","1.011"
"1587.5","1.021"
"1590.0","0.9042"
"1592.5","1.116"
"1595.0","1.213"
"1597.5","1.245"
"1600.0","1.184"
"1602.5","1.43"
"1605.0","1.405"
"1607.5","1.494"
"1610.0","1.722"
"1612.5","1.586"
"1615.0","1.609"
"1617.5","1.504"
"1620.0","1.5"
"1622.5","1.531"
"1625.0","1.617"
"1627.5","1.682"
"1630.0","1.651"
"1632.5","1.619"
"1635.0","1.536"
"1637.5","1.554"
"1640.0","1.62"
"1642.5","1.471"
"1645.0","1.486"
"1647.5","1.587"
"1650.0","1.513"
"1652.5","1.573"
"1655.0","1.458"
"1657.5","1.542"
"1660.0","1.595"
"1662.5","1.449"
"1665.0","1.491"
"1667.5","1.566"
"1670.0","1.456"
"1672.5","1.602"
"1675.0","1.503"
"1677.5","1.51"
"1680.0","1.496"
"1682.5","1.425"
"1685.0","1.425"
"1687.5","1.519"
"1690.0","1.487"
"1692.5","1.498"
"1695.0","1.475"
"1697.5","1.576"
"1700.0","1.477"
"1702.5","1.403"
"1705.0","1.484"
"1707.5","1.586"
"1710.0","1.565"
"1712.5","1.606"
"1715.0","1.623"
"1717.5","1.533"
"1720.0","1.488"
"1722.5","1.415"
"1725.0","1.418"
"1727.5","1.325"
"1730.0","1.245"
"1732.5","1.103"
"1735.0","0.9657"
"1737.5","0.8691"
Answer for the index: 4.52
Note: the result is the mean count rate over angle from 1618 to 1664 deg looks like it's 1.55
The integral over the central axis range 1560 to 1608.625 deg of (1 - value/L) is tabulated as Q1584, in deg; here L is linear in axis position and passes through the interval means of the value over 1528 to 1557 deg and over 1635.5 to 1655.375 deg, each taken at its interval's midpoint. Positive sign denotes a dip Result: 8.6 deg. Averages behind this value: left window 1.59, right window 1.54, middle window 1.29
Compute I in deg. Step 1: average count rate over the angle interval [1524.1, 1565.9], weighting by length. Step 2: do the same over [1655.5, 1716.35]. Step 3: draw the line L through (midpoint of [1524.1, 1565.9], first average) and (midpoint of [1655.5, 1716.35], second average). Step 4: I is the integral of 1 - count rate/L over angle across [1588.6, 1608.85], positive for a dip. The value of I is 3.9 deg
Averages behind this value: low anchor 1.57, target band 1.25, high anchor 1.51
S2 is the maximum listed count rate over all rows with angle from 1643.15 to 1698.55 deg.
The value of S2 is 1.602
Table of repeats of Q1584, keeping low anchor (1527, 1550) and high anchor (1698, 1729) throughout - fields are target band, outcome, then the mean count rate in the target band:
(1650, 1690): 0.4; 1.51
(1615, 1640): -0.5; 1.58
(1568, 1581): 1.8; 1.36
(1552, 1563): 0.4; 1.54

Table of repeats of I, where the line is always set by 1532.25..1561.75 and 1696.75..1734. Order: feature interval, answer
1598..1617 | 0.6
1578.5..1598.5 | 5.5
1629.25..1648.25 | -0.7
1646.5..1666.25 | -0.4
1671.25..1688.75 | -0.2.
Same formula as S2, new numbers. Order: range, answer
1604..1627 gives 1.722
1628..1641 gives 1.651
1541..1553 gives 1.646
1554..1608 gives 1.591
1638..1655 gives 1.62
